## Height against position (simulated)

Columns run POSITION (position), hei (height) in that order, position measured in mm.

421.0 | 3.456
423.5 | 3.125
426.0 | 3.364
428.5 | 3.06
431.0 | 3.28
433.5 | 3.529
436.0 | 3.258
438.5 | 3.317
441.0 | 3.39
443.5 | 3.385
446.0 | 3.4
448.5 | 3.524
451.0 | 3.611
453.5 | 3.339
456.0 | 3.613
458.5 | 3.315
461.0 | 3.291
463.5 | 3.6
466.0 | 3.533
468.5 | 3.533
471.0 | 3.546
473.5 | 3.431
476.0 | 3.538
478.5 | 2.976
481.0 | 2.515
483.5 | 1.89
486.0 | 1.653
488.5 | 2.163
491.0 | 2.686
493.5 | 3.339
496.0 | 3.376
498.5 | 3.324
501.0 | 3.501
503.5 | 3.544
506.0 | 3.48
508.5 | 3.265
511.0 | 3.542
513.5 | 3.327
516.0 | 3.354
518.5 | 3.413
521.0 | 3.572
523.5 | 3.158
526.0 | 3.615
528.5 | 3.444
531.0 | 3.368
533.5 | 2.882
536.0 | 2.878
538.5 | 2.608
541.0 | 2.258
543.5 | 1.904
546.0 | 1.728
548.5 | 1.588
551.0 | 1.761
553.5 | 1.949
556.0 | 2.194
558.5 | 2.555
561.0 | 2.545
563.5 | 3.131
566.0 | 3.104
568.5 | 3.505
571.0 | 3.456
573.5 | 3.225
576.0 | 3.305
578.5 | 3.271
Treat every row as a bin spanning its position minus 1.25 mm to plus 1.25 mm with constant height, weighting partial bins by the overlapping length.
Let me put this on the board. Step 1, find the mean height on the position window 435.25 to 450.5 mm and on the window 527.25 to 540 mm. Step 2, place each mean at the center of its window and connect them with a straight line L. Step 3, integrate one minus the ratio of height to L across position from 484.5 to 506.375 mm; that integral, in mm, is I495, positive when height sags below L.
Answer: 1.4 mm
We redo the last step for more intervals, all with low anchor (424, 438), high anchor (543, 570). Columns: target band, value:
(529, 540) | -1.77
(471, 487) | 1.08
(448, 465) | -1.99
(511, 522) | -3.11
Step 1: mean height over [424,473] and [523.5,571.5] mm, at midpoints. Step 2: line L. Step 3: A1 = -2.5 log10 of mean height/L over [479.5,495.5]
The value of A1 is 0.27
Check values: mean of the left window 3.41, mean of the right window 2.66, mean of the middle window 2.43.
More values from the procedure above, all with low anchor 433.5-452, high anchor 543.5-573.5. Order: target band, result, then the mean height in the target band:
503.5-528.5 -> -0.202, 3.42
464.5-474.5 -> -0.100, 3.51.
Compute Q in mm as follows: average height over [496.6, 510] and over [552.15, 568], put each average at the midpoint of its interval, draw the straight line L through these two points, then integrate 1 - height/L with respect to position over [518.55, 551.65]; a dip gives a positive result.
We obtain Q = 3.1 mm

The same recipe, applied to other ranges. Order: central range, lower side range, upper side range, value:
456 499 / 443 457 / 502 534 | 4.9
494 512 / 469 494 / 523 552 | -4.8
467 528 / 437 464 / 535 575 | -3.1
